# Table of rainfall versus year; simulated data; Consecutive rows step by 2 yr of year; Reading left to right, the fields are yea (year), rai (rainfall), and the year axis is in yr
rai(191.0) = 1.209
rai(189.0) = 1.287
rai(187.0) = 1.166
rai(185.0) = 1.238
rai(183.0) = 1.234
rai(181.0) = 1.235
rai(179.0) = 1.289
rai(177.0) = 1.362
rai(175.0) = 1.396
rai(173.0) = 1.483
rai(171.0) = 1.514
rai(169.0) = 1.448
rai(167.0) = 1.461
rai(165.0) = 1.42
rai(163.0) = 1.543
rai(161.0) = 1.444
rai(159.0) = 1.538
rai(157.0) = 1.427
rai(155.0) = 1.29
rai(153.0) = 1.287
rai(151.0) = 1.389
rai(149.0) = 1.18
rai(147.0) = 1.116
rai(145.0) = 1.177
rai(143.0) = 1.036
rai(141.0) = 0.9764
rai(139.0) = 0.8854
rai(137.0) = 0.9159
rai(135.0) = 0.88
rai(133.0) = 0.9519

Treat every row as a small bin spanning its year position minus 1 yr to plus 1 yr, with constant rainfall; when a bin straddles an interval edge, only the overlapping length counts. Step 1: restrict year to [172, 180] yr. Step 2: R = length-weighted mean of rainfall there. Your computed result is 1.38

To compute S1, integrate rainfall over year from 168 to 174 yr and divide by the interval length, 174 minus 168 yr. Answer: 1.48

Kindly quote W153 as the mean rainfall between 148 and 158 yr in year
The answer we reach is 1.31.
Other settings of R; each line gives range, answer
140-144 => 1.01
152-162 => 1.4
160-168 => 1.47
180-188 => 1.22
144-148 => 1.15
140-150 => 1.1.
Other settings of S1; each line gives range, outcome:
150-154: 1.34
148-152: 1.28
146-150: 1.15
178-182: 1.26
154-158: 1.36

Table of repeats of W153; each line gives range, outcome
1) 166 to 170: 1.45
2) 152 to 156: 1.29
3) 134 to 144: 0.939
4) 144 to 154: 1.23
